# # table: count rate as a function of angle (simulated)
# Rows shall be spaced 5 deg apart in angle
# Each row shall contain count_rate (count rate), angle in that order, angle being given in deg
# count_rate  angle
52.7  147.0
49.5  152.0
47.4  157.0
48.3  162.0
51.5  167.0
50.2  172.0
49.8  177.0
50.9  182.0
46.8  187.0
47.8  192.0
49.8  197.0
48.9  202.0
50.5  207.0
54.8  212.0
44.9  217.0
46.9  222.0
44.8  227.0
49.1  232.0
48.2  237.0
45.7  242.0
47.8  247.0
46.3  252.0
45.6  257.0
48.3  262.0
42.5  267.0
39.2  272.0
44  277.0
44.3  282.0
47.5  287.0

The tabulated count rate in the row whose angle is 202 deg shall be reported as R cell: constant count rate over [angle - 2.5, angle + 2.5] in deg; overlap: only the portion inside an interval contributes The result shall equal 48.9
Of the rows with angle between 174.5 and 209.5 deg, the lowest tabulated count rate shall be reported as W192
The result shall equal 46.8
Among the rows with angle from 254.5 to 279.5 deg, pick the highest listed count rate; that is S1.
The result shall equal 48.3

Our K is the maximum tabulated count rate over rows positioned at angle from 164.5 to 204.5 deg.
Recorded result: 51.5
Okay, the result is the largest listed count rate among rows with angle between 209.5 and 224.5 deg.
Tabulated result 54.8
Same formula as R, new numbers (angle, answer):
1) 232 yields 49.1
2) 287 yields 47.5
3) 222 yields 46.9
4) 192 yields 47.8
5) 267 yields 42.5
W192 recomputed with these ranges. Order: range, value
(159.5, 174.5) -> 48.3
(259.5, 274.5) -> 39.2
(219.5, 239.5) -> 44.8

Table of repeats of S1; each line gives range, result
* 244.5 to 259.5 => 47.8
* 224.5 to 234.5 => 49.1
